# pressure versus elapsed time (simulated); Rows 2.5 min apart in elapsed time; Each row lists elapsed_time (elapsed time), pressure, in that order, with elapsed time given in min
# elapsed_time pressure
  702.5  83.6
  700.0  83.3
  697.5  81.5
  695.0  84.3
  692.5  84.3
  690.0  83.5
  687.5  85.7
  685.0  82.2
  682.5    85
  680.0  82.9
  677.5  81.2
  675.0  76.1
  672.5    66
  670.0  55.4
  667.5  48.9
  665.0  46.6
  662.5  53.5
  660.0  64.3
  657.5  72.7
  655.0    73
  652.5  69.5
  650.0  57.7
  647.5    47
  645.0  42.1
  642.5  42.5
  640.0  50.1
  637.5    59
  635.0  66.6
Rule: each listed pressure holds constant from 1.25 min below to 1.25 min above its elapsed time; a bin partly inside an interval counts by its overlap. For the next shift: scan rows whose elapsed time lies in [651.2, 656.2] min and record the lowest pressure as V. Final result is 69.5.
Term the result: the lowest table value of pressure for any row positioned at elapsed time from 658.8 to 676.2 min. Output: 46.6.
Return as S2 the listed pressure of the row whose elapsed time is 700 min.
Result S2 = 83.3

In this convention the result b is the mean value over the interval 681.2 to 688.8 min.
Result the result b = 84.3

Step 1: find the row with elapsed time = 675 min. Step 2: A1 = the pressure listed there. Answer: 76.1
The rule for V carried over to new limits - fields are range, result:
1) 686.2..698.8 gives 81.5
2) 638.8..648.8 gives 42.1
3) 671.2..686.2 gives 66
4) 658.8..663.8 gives 53.5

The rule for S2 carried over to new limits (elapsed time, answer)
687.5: 85.7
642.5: 42.5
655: 73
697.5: 81.5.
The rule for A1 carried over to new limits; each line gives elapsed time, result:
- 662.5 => 53.5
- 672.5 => 66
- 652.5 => 69.5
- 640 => 50.1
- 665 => 46.6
